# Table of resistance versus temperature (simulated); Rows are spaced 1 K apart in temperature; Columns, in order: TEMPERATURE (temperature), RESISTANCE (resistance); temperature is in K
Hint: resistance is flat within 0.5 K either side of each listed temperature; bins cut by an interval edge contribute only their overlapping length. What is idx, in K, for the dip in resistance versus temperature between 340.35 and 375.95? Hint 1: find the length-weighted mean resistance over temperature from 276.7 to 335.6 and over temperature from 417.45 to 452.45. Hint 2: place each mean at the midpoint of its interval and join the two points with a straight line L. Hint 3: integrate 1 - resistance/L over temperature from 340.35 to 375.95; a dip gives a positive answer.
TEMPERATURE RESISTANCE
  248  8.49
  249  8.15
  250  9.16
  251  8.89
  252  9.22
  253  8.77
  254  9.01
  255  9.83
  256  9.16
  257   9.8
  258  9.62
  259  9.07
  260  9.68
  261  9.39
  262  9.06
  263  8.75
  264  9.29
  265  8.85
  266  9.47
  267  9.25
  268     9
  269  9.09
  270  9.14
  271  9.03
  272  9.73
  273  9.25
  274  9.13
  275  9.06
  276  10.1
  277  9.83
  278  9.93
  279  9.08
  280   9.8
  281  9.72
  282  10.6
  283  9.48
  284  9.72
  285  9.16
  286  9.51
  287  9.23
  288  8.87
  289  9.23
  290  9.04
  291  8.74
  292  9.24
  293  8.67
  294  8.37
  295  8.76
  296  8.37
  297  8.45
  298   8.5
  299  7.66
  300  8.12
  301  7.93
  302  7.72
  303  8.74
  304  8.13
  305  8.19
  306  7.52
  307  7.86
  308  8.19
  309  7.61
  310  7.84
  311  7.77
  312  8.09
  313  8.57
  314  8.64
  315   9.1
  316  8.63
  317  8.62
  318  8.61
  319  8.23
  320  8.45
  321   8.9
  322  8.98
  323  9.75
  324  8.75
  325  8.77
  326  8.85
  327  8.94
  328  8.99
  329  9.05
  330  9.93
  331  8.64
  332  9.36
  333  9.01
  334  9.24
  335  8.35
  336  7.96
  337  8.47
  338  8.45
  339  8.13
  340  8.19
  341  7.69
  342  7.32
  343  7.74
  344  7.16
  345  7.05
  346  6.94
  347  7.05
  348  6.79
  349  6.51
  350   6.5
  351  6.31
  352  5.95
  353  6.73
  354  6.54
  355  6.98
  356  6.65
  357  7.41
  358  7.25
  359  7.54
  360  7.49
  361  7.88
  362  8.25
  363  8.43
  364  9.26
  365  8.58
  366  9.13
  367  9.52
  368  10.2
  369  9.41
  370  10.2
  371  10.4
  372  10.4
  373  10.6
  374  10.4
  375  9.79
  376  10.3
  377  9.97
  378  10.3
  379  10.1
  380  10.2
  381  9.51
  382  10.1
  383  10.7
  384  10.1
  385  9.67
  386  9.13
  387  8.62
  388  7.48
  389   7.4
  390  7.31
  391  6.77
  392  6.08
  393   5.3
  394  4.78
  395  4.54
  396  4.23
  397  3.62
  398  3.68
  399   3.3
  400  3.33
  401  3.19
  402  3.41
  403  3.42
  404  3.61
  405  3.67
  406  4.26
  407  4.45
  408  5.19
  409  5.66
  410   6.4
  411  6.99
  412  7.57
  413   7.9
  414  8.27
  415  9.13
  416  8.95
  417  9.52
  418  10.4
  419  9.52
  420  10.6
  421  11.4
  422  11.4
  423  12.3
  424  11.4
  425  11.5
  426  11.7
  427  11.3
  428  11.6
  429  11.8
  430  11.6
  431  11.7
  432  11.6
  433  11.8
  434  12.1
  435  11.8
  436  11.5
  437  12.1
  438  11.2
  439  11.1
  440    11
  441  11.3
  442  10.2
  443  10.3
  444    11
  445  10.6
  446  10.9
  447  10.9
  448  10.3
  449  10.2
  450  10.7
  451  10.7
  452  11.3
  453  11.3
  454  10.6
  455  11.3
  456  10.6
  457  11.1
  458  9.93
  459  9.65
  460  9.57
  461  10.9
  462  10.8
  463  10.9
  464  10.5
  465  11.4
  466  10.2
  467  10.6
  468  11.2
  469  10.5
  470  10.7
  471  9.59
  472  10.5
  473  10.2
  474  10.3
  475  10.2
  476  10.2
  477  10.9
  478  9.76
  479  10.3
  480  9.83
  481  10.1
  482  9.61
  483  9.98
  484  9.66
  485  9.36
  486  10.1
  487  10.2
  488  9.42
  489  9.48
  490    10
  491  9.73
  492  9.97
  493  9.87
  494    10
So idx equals 6.1 K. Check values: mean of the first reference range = 8.78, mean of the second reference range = 11.2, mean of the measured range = 8.09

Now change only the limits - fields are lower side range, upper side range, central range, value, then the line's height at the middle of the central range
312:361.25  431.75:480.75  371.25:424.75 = 9.6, 9.41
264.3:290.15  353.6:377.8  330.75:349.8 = 2.5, 9.03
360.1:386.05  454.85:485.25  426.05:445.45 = -2.4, 10.1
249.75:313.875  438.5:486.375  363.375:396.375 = 3.2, 9.77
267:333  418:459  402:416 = 6.2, 10.6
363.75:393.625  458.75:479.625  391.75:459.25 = 6.8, 9.84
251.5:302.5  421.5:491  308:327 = 1.9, 9.49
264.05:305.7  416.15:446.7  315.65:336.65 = 1.7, 9.63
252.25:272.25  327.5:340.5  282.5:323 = 1.9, 8.97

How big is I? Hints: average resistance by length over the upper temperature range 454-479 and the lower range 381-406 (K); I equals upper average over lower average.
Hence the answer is 1.74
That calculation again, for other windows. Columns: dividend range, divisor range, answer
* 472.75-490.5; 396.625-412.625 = 2.21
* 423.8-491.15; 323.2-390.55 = 1.25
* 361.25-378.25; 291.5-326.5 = 1.15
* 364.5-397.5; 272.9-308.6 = 0.97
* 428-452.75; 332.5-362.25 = 1.50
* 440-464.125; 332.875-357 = 1.44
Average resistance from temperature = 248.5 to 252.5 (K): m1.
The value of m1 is 8.86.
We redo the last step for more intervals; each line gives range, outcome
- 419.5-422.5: 11.1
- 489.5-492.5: 9.9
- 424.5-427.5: 11.5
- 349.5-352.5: 6.25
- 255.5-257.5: 9.48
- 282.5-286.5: 9.47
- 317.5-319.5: 8.42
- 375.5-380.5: 10.2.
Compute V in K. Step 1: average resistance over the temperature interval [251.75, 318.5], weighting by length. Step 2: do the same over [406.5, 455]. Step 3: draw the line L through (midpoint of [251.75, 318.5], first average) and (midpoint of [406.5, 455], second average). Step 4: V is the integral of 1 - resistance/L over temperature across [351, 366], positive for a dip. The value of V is 3.3 K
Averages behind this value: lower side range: 8.92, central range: 7.51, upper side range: 10.3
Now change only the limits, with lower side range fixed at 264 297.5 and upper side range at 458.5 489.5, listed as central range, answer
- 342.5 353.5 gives 3.2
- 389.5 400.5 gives 5.6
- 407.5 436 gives -0.3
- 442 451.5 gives -0.5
